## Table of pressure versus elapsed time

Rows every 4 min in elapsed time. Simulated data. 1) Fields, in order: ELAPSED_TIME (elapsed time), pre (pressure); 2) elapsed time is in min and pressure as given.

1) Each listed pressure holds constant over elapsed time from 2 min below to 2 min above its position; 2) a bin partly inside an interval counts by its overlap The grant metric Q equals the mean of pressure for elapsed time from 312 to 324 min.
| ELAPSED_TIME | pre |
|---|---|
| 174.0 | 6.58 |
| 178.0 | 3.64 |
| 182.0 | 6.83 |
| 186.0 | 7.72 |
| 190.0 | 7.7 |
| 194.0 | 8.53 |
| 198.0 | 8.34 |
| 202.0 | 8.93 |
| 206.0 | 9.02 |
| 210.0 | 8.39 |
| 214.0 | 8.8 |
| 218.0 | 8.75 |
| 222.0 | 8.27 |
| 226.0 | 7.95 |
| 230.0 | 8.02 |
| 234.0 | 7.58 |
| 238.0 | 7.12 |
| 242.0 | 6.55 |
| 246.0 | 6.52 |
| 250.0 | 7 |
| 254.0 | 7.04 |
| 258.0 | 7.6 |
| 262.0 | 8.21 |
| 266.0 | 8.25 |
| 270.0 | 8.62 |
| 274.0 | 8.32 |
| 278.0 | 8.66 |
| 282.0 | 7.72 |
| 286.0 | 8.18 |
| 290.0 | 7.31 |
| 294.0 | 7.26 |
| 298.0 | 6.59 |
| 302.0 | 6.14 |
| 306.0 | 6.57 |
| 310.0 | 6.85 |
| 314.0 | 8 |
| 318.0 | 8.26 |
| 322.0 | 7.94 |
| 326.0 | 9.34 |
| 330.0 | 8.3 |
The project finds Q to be 8.07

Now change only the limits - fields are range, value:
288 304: 6.83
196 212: 8.67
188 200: 8.19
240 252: 6.69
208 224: 8.55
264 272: 8.43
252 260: 7.32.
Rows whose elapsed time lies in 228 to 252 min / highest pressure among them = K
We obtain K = 8.02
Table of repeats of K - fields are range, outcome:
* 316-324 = 8.26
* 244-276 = 8.62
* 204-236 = 9.02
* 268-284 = 8.66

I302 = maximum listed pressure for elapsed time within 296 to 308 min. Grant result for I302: 6.59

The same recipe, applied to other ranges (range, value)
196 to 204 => 8.93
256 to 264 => 8.21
